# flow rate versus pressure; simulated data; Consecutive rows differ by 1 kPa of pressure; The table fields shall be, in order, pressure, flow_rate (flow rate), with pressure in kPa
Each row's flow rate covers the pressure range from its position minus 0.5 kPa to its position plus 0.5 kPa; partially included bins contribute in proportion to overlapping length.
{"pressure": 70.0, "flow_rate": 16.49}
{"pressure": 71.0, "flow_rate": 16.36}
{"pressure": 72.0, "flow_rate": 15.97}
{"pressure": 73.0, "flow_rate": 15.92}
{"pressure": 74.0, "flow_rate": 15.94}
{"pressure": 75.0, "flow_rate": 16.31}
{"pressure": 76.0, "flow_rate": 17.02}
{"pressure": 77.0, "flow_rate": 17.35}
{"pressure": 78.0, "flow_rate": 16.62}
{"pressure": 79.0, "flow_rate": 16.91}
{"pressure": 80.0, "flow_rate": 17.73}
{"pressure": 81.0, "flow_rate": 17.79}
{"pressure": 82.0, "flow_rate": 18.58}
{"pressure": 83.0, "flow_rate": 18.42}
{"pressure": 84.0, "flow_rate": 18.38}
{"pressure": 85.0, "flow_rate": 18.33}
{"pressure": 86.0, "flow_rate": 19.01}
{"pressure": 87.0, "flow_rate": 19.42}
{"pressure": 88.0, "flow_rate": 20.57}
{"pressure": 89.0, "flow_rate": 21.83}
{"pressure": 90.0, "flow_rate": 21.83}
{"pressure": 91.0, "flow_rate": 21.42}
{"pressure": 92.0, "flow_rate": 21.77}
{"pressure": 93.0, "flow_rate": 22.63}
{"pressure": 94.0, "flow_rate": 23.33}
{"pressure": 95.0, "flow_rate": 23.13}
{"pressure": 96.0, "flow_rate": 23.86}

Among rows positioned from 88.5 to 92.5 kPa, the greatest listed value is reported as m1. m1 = 21.83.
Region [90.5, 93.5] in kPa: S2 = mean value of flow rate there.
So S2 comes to 21.9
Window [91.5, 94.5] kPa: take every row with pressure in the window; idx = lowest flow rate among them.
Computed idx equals 21.77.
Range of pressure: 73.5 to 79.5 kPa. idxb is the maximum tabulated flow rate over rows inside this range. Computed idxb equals 17.35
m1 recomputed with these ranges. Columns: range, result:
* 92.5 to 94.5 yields 23.33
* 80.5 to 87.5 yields 19.42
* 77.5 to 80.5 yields 17.73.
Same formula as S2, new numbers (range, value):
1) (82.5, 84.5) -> 18.4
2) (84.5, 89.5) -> 19.8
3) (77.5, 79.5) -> 16.8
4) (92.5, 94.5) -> 23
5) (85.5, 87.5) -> 19.2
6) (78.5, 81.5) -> 17.5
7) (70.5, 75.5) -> 16.1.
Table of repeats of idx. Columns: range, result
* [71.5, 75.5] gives 15.92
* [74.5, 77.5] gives 16.31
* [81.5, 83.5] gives 18.42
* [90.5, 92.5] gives 21.42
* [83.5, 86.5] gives 18.33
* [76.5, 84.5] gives 16.62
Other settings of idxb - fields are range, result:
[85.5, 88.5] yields 20.57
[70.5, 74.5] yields 16.36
